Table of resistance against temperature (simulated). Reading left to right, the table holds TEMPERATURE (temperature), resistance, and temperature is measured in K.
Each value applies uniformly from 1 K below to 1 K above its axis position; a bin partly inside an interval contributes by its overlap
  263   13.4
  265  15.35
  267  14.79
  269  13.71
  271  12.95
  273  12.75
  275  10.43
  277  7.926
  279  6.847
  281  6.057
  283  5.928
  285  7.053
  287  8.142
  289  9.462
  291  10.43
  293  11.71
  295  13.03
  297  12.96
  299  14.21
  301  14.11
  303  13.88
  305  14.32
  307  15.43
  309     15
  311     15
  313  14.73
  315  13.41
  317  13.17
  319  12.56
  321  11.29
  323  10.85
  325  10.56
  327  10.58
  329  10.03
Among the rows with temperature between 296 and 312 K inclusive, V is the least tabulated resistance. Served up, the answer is 12.96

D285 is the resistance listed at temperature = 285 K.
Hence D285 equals 7.053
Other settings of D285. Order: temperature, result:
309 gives 15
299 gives 14.21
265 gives 15.35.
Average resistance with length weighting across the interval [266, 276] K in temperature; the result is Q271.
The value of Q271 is 12.9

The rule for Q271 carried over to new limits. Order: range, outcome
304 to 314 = 14.9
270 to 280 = 10.2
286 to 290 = 8.8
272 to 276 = 11.6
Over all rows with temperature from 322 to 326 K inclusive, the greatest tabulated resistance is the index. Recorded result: 10.85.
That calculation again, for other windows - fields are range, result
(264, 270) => 15.35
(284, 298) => 13.03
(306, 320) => 15.43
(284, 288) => 8.142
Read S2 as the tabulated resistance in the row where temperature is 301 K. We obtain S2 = 14.11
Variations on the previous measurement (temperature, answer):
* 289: 9.462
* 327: 10.58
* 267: 14.79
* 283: 5.928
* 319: 12.56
